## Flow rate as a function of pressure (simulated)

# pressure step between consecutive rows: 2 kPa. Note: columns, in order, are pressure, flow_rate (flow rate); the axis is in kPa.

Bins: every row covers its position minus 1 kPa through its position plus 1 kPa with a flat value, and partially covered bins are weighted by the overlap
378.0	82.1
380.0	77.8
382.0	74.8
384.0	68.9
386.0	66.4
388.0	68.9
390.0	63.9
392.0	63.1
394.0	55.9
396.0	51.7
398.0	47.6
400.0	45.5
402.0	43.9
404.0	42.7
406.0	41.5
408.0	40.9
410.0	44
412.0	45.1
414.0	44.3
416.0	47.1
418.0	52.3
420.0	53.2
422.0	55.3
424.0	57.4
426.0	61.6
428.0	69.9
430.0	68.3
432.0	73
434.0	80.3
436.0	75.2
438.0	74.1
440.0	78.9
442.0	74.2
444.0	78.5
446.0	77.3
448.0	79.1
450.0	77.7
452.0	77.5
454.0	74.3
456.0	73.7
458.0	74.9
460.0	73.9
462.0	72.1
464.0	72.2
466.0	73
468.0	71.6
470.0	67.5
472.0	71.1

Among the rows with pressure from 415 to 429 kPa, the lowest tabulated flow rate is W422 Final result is 47.1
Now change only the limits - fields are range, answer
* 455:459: 73.7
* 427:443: 68.3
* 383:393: 63.1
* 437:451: 74.1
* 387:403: 43.9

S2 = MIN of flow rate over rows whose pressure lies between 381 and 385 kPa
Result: 68.9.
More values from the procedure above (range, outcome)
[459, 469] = 71.6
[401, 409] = 40.9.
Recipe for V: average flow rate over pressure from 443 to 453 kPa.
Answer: 78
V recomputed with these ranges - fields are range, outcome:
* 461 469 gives 72.2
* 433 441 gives 77.1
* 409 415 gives 44.5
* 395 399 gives 49.7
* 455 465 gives 73.4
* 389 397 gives 58.6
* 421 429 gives 61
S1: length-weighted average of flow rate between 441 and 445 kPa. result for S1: 76.3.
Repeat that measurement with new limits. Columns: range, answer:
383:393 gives 66.2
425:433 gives 68.2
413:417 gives 45.7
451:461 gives 74.9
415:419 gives 49.7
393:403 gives 48.9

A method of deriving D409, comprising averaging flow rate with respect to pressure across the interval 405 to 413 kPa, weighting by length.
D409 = 42.9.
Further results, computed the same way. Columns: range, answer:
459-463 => 73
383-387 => 67.7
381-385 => 71.8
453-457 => 74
